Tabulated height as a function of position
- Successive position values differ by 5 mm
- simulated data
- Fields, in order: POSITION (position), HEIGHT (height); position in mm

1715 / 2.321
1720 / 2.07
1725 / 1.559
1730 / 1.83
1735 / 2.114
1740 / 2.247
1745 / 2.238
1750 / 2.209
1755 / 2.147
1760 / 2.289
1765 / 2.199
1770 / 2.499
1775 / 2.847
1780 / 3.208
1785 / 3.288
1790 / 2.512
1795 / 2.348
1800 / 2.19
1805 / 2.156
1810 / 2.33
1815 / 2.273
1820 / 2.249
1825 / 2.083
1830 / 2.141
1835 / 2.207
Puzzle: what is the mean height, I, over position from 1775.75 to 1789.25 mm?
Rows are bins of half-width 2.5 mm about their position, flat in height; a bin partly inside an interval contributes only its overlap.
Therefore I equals 3.1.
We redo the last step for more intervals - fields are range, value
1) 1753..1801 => 2.57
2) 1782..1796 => 2.77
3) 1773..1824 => 2.52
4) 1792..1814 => 2.26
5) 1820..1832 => 2.14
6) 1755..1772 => 2.3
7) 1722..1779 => 2.22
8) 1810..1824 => 2.25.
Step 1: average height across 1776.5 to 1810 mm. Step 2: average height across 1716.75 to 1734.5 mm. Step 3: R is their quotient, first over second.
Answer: 1.39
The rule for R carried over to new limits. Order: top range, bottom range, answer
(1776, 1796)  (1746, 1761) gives 1.30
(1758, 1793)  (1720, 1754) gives 1.32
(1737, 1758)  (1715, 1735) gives 1.15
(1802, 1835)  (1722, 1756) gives 1.08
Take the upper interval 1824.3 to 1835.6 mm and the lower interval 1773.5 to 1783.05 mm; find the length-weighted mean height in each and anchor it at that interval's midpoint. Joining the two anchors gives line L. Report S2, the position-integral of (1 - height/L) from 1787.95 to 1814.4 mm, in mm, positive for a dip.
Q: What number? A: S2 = 3.5 mm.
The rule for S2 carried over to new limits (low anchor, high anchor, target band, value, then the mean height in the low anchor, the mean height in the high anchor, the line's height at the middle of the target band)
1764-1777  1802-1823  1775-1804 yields -3.4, 2.54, 2.25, 2.41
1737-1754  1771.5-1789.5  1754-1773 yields 2.3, 2.22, 3.01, 2.63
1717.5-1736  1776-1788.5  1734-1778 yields 3.5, 1.88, 3.14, 2.54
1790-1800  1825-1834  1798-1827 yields 0.3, 2.35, 2.14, 2.24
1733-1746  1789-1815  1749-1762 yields 0.1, 2.2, 2.29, 2.22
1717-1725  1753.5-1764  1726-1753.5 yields -0.3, 1.93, 2.22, 2.07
